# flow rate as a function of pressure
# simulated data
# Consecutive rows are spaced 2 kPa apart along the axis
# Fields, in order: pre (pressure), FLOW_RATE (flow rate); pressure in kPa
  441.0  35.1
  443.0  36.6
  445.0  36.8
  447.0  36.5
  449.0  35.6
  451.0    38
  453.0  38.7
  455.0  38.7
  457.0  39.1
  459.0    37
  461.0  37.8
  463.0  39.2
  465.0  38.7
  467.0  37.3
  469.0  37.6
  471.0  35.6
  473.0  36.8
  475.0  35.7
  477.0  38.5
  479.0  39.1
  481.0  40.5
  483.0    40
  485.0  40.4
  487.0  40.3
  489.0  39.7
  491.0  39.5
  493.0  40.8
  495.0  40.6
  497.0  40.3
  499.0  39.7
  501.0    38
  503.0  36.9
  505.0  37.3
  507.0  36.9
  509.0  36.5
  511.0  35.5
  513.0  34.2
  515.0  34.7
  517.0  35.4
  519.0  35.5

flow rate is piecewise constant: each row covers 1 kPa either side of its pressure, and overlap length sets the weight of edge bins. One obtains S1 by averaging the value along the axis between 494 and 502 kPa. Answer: 39.6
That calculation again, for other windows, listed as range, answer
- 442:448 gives 36.6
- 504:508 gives 37.1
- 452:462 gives 38.3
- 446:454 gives 37.2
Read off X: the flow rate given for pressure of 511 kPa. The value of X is 35.5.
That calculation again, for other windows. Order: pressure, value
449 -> 35.6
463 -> 39.2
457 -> 39.1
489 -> 39.7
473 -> 36.8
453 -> 38.7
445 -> 36.8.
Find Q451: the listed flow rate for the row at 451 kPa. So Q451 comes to 38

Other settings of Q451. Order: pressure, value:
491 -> 39.5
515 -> 34.7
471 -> 35.6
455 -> 38.7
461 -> 37.8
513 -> 34.2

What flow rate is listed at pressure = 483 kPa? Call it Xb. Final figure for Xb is 40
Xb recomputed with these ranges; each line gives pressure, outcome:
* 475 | 35.7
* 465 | 38.7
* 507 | 36.9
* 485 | 40.4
